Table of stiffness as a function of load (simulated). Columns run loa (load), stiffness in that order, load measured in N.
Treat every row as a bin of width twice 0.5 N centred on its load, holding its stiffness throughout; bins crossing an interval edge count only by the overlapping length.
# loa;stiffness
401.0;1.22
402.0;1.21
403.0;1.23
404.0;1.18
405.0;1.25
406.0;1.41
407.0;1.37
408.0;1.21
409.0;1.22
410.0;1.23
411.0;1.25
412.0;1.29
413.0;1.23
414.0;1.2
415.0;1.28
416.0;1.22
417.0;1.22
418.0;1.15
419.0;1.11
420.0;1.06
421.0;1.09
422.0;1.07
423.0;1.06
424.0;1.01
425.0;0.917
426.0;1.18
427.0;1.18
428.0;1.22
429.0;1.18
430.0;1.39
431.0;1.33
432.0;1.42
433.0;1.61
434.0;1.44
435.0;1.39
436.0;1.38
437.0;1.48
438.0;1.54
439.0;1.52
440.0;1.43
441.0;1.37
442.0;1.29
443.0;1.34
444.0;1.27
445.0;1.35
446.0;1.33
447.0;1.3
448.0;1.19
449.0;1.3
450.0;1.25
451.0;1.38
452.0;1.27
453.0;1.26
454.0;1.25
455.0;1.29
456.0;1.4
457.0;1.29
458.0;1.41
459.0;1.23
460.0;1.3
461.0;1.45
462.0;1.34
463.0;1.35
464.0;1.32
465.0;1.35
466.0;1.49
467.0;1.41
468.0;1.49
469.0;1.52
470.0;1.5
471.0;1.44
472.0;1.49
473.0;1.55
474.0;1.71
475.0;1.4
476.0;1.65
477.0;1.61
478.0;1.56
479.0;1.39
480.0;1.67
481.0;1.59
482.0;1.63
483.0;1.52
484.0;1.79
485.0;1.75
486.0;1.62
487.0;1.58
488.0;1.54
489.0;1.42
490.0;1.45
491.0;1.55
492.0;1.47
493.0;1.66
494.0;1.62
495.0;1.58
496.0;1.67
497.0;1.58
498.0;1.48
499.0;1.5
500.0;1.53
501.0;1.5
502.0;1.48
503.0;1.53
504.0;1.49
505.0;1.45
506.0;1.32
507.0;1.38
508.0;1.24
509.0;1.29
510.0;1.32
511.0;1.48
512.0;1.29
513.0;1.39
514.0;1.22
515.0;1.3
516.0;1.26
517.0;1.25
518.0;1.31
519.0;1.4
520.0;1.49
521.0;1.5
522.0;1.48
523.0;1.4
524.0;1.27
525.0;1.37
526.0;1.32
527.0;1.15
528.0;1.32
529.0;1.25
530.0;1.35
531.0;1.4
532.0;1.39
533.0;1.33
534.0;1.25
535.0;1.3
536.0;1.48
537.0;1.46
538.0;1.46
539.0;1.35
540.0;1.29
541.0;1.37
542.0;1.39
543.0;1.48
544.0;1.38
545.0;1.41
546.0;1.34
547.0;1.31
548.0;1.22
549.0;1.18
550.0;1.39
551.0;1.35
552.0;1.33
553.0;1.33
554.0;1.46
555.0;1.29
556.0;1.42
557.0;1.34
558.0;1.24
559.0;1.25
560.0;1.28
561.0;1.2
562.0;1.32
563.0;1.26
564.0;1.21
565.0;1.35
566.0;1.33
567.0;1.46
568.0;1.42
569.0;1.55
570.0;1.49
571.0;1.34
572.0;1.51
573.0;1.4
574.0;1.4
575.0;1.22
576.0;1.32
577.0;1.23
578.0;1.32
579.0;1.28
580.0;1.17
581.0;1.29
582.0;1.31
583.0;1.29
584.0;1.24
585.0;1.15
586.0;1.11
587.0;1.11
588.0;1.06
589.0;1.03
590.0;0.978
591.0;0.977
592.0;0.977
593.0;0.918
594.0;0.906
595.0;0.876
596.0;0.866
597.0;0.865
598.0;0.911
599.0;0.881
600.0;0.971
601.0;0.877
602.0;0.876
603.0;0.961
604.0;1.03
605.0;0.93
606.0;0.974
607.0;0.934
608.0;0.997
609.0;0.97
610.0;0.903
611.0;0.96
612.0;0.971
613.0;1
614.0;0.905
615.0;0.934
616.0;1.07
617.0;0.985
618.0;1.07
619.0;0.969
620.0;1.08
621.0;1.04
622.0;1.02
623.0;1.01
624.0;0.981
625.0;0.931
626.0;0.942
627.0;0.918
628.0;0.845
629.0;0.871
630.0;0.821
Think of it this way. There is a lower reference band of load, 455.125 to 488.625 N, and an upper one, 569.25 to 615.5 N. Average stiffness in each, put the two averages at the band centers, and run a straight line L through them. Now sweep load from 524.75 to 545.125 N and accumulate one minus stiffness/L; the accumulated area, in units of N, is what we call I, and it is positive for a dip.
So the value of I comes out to -1.3 N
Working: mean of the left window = 1.49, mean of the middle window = 1.36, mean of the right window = 1.08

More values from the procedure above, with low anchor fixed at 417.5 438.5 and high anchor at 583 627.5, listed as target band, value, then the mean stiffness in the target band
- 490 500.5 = -3.8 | 1.56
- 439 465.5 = -2.4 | 1.32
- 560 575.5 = -4.8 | 1.36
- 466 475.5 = -2.5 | 1.5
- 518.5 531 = -2.9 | 1.36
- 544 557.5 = -3.5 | 1.34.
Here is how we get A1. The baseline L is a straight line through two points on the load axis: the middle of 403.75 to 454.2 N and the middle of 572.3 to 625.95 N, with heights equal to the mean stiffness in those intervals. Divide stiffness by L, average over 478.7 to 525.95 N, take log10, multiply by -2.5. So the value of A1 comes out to -0.240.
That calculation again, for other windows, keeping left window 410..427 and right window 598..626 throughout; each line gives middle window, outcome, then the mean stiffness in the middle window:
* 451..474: -0.25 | 1.39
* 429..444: -0.24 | 1.41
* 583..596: -0.04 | 1.03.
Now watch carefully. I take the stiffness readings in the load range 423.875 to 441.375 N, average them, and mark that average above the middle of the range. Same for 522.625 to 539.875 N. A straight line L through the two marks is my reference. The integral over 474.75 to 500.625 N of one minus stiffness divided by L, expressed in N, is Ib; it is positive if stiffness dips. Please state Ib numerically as -4.43 N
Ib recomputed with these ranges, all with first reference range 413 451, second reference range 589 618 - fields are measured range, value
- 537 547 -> -3.0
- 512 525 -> -2.9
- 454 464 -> -0.9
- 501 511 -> -2.4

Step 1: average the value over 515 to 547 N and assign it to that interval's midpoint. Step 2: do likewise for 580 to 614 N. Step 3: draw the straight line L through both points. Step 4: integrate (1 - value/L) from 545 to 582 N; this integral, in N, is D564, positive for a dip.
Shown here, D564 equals -4.6 N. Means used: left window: 1.36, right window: 1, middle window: 1.33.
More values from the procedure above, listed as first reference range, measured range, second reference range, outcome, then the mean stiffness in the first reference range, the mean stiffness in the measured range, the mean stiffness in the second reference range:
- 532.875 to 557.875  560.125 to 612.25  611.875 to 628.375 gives 1.07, 1.36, 1.13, 0.982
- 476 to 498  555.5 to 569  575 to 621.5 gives -1.25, 1.58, 1.32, 1.03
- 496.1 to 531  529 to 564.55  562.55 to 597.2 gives -1.11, 1.38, 1.34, 1.21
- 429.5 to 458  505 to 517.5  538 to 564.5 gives 0.20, 1.36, 1.32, 1.33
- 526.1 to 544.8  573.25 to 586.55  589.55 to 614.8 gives -2.24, 1.36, 1.26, 0.936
